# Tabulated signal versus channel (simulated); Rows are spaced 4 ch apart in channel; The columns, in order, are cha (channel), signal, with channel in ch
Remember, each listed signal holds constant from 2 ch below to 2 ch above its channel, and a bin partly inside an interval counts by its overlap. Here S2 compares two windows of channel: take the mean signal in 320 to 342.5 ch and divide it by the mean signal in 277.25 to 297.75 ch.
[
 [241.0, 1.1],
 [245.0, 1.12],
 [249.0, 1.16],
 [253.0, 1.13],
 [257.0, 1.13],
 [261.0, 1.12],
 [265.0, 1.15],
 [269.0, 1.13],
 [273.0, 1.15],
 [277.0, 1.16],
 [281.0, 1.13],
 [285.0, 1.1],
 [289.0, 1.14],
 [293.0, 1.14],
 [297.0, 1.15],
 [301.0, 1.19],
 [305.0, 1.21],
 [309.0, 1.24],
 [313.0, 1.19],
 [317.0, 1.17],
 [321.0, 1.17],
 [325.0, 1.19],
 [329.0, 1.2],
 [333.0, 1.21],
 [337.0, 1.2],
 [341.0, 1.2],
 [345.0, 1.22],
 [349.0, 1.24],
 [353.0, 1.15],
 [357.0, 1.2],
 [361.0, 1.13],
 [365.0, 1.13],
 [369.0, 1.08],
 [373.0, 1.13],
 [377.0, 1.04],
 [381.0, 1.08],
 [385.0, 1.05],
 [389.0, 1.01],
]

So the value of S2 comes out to 1.06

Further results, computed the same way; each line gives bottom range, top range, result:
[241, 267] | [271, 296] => 1.00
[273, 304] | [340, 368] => 1.03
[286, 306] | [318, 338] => 1.03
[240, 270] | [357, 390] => 0.96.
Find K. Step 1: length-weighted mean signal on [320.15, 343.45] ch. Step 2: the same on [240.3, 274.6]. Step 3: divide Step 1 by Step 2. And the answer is 1.1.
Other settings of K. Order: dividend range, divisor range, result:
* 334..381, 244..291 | 1.02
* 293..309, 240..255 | 1.05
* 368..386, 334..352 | 0.89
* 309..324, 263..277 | 1.04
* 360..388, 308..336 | 0.91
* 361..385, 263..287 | 0.96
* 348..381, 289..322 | 0.96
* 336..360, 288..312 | 1.02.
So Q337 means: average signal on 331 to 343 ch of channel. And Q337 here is 1.2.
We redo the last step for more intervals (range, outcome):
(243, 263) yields 1.13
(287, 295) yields 1.14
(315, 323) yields 1.17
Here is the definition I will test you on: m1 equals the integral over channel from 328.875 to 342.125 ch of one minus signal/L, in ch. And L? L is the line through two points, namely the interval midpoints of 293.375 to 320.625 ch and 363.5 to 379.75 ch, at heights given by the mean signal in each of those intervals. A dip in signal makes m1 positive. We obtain -0.7 ch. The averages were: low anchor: 1.19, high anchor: 1.09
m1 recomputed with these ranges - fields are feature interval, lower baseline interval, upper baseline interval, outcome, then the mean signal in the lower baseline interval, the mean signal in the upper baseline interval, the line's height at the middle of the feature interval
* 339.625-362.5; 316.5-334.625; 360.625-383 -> -1.07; 1.19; 1.1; 1.14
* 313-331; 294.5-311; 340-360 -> 0.20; 1.2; 1.2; 1.2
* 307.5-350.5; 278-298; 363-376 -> -3.14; 1.13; 1.11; 1.12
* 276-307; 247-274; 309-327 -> 0.32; 1.14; 1.19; 1.16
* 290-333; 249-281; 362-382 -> -2.51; 1.14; 1.09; 1.12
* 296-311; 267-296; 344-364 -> -0.65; 1.14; 1.18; 1.15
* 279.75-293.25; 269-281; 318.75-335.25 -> 0.36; 1.15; 1.19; 1.16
